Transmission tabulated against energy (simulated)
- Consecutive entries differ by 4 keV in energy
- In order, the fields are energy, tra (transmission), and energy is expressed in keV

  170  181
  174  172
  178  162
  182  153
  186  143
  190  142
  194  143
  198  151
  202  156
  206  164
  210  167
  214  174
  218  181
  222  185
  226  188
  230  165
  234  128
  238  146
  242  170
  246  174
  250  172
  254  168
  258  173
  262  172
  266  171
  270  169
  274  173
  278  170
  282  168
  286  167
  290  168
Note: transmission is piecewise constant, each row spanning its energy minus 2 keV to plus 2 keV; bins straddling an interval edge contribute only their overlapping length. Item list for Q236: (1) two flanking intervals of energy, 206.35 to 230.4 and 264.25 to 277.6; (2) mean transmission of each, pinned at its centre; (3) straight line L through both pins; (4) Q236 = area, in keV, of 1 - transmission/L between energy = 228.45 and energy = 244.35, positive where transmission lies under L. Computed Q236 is 2.0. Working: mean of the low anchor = 177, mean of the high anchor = 171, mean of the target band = 152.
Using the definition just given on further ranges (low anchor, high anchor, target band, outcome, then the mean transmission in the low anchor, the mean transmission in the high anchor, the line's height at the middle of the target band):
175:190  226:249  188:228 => -2.3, 153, 160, 156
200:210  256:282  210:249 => -0.7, 161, 171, 165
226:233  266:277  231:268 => 1.0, 166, 171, 168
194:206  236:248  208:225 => -2.2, 154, 163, 157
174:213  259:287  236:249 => 0.0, 155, 170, 164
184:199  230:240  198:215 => -2.3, 144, 143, 144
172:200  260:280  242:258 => -0.5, 152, 171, 167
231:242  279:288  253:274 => -1.7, 146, 168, 158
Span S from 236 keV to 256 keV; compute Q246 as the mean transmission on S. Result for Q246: 166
